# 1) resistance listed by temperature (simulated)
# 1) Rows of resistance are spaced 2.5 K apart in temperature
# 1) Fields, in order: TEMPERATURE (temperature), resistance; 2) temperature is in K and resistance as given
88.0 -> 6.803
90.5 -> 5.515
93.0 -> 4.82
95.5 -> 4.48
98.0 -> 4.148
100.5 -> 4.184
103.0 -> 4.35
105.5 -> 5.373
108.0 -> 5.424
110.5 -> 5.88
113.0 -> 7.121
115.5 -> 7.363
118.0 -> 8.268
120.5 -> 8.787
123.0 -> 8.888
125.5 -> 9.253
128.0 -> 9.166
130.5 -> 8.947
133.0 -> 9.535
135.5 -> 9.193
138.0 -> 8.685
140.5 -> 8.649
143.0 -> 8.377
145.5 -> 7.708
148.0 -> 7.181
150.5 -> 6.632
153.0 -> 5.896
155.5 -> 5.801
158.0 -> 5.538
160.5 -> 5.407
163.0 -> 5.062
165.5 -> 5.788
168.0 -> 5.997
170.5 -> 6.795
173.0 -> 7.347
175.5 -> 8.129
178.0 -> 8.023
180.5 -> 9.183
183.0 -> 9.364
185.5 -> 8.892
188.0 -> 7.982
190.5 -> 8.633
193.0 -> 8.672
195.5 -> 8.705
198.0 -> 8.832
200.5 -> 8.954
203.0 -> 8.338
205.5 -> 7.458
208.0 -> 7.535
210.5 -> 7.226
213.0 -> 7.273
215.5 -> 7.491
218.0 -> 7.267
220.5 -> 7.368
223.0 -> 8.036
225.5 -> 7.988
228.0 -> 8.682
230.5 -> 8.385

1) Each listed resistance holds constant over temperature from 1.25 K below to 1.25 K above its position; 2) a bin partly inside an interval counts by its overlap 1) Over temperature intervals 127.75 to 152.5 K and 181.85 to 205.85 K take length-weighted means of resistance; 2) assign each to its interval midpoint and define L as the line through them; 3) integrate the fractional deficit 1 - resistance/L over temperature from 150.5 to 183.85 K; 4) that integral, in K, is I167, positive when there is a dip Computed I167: 6.7 K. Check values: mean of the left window 8.3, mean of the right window 8.62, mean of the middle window 6.76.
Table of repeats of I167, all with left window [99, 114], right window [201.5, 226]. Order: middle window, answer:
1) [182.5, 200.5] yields -4.00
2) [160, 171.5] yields 1.36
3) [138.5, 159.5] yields -2.72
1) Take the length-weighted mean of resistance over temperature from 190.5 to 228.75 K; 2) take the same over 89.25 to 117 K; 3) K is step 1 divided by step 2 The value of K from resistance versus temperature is 1.49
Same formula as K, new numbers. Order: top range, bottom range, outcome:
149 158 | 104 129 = 0.81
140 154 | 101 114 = 1.34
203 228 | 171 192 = 0.91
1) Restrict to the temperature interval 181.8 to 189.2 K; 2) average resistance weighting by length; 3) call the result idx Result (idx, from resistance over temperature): 8.75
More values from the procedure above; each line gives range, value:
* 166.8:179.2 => 7.26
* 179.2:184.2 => 9.26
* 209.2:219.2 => 7.32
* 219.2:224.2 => 7.69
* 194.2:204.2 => 8.71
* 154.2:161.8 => 5.58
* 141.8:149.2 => 7.76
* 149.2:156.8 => 6.11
